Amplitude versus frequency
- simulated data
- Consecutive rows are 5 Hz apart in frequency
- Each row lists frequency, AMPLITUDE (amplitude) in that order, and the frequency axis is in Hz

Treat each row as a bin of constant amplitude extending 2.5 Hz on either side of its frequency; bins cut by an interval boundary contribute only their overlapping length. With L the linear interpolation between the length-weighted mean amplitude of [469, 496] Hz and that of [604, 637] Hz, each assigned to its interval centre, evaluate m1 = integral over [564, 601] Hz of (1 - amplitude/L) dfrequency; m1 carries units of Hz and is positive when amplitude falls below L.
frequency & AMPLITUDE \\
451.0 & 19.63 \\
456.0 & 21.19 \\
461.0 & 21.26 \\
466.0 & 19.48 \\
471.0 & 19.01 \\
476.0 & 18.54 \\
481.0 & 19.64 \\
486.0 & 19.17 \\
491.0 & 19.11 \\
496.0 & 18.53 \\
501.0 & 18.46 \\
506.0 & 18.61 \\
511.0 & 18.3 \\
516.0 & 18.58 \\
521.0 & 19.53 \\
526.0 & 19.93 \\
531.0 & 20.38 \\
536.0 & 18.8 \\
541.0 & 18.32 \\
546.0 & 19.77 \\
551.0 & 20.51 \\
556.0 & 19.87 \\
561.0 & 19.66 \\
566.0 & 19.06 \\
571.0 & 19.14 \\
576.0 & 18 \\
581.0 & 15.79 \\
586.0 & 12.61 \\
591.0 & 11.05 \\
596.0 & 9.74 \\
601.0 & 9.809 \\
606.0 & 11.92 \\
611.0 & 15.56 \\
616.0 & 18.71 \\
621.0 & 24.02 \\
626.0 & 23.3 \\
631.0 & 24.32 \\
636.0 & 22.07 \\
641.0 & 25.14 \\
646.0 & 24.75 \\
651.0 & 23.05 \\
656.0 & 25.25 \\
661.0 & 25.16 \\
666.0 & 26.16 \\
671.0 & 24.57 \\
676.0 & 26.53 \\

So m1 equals 9.53 Hz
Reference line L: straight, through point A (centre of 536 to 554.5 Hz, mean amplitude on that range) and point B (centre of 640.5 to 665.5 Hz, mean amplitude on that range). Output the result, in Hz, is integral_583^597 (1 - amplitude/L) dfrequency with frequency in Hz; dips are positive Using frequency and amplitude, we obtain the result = 6.6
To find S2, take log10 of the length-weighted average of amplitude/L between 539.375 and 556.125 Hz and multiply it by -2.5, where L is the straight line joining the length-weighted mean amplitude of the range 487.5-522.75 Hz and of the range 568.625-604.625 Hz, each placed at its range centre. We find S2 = -0.22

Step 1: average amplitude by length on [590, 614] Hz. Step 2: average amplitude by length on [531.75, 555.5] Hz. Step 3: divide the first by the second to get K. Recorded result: 0.61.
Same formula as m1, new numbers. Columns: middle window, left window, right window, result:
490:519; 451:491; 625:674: 2.8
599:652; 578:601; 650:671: -3.8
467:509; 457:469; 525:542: 2.4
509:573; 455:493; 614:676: 5.9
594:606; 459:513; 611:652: 6.4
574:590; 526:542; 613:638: 4.5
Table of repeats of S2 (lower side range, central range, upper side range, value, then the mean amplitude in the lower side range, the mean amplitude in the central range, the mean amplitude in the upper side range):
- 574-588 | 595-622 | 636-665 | 0.29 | 15.5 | 14.7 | 24.5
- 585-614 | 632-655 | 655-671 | -0.13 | 11.9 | 23.9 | 25.4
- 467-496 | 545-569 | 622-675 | 0.09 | 19.1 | 19.8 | 24.4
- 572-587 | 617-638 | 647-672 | -0.09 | 16.1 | 23.1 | 24.8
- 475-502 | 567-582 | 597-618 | -0.19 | 19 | 18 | 13.6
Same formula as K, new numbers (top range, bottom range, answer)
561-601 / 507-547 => 0.78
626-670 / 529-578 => 1.26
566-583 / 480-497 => 0.94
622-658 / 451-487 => 1.21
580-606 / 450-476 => 0.58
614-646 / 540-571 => 1.18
